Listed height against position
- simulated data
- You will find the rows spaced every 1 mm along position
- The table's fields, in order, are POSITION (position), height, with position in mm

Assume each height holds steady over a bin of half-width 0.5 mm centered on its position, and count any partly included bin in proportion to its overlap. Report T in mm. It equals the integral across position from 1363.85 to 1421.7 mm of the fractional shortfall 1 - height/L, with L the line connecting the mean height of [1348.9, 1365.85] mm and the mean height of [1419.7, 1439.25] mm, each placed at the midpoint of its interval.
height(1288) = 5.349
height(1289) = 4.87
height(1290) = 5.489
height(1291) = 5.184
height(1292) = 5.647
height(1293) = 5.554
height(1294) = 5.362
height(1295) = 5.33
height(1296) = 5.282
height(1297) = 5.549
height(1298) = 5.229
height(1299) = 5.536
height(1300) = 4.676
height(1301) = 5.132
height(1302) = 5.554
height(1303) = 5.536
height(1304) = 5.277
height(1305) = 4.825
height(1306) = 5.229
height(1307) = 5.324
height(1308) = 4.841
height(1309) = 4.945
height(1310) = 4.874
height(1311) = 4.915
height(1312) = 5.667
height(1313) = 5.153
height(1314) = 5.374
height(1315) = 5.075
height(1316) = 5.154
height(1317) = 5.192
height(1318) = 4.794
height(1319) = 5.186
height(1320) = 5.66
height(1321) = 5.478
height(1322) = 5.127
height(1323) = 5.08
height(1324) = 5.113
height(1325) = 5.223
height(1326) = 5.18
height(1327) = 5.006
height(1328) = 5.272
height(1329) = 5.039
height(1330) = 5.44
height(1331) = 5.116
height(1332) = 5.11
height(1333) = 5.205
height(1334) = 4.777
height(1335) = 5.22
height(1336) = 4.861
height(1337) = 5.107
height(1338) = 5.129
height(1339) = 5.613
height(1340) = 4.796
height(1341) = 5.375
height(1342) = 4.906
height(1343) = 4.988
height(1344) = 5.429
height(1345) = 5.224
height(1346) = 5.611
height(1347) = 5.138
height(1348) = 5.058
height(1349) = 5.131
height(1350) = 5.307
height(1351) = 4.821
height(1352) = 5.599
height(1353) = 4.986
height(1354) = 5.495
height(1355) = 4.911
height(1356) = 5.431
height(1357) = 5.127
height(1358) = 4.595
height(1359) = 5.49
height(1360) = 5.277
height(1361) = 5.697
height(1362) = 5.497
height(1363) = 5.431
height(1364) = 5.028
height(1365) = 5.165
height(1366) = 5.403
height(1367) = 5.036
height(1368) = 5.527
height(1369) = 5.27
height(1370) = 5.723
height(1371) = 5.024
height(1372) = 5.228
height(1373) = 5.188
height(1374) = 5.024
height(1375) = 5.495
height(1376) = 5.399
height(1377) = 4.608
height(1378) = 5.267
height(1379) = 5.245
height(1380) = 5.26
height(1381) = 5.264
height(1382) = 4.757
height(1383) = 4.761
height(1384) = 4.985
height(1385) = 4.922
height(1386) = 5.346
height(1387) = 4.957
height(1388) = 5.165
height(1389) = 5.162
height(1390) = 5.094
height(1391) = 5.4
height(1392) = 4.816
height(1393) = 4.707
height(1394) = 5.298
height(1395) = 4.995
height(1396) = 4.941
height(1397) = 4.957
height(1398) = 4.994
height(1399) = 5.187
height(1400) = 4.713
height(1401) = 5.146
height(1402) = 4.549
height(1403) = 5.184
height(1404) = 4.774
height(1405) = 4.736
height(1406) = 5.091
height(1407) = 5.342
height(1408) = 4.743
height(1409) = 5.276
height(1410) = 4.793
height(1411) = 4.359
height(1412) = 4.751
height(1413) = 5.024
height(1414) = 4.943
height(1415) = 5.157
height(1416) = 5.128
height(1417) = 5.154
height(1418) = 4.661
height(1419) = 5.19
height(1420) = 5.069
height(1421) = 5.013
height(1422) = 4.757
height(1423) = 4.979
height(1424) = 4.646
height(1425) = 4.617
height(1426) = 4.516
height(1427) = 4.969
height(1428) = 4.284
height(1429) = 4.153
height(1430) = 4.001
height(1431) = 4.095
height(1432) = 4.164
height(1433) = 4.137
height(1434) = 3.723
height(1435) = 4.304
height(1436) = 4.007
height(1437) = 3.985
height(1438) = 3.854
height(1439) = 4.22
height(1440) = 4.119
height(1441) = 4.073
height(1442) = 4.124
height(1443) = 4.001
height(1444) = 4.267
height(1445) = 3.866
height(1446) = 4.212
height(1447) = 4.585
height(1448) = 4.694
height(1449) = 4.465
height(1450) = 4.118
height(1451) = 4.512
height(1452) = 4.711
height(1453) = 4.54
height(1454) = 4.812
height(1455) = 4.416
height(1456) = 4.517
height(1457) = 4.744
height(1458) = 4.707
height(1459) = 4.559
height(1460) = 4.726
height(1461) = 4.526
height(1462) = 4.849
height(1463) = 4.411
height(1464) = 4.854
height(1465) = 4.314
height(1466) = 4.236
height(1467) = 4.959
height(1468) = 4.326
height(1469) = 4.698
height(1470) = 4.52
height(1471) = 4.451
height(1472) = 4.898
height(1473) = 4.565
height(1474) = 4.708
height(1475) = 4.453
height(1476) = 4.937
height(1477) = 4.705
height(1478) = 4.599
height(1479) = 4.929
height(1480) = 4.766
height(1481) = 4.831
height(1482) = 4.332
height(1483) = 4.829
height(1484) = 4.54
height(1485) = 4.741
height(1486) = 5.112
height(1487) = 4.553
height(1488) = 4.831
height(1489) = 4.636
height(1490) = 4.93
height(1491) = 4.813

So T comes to -3.0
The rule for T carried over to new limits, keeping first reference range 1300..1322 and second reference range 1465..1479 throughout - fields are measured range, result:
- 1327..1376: -1.7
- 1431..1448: 2.2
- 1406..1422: -0.5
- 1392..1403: -0.2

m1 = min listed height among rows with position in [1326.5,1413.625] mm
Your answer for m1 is 4.359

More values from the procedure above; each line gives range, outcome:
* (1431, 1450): 3.723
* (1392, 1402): 4.549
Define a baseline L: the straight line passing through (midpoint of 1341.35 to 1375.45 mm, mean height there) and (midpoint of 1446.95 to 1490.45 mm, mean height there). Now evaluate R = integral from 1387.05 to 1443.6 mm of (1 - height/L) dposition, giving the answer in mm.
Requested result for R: 2.7 mm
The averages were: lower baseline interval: 5.24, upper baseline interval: 4.64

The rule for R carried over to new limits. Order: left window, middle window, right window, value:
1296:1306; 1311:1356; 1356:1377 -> 0.67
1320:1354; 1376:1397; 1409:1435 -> -0.77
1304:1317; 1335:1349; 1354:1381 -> 0.06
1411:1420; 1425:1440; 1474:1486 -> 2.19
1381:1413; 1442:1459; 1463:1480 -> 1.02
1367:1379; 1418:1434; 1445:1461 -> 0.76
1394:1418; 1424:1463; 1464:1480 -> 3.42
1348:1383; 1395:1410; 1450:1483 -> 0.09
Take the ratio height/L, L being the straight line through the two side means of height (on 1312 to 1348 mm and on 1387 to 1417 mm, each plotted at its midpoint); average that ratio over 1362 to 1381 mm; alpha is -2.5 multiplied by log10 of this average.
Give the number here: -0.04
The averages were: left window 5.18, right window 4.98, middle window 5.25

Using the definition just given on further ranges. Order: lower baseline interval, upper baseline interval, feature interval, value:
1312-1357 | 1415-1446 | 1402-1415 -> -0.074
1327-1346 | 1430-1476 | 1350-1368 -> -0.050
